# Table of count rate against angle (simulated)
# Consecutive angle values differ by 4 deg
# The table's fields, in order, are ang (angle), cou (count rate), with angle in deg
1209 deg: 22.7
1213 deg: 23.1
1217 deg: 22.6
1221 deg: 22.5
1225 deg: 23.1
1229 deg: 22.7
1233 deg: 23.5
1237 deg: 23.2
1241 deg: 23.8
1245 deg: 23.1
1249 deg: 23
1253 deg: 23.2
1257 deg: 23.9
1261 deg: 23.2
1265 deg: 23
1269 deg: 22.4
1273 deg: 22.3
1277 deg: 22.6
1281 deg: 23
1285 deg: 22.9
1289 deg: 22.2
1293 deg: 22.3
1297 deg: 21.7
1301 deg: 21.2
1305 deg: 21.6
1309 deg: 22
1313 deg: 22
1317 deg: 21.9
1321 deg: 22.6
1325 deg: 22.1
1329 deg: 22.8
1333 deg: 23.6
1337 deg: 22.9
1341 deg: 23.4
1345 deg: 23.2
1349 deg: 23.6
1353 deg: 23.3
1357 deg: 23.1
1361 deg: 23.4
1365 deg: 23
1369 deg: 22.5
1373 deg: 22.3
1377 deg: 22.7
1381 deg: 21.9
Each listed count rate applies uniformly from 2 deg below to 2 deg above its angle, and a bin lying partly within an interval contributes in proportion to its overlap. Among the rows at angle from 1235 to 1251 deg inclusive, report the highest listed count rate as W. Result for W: 23.8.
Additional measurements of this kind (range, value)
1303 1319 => 22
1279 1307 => 23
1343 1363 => 23.6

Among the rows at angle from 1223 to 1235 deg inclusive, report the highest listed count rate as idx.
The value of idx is 23.5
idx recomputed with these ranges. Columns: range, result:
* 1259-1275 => 23.2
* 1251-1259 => 23.9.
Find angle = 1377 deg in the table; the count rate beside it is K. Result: 22.7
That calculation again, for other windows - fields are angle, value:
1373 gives 22.3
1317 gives 21.9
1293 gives 22.3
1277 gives 22.6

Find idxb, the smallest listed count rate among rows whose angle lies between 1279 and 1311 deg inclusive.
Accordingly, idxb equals 21.2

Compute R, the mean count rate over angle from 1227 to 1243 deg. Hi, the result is 23.3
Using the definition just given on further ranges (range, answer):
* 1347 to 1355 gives 23.5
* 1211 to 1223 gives 22.7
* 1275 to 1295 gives 22.6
